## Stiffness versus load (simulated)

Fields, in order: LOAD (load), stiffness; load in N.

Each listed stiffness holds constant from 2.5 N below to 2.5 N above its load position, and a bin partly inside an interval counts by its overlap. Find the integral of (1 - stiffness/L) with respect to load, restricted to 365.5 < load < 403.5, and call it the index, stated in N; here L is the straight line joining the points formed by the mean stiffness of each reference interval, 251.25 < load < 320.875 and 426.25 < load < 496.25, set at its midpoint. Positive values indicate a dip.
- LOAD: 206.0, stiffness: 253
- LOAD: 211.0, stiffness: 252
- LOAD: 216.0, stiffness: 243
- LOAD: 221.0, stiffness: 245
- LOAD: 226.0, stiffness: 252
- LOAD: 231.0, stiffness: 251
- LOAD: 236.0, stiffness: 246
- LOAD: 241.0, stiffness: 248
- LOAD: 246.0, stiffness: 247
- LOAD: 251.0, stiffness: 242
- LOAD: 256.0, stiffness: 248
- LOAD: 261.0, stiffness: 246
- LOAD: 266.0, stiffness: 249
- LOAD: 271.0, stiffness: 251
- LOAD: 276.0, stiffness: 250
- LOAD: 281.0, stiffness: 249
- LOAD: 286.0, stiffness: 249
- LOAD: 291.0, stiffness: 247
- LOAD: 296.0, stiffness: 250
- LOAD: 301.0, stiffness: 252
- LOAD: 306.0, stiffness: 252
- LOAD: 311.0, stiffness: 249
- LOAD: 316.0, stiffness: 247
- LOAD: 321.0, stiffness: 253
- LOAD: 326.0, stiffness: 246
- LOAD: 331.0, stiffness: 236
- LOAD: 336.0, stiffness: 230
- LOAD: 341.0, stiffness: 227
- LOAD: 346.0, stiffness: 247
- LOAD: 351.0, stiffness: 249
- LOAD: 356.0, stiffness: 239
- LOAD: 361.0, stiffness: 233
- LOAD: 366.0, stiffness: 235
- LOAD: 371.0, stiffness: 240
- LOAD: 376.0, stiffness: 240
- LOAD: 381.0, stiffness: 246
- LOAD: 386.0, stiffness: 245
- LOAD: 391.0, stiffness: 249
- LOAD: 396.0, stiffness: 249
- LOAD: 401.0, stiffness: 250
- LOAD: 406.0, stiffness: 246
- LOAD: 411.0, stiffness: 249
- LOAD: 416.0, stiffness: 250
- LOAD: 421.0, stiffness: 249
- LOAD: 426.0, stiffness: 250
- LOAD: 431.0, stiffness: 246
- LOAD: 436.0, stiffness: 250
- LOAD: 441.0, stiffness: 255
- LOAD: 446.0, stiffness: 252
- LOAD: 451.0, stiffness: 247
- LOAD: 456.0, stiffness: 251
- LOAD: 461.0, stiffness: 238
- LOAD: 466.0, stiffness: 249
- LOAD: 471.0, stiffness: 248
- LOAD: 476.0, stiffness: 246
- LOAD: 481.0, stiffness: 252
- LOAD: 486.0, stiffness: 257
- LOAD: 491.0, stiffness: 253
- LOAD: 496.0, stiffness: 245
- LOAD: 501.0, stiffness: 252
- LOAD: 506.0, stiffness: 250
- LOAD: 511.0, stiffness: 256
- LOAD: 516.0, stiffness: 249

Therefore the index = 0.7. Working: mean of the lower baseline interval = 249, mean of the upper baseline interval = 249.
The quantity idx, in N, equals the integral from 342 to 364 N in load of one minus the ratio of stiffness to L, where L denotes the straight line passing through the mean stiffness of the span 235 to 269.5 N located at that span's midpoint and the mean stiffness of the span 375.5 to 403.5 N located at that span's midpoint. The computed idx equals 0.5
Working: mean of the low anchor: 247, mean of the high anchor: 247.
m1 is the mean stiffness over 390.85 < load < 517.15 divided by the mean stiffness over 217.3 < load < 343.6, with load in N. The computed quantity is 1.0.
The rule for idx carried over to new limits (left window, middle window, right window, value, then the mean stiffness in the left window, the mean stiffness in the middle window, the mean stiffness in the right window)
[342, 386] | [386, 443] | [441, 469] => -1.0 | 241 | 249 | 248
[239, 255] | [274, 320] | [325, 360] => -1.4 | 246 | 250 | 239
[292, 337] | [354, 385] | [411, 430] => 1.1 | 247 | 239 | 249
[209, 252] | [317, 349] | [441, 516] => 1.0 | 247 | 240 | 250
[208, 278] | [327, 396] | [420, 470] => 2.3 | 248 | 240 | 249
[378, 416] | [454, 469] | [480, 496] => 0.3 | 248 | 246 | 253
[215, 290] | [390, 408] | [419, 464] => 0.0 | 248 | 249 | 249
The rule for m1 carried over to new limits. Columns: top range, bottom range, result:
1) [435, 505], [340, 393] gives 1.03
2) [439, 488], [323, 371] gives 1.05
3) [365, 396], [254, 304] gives 0.98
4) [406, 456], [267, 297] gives 1.00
